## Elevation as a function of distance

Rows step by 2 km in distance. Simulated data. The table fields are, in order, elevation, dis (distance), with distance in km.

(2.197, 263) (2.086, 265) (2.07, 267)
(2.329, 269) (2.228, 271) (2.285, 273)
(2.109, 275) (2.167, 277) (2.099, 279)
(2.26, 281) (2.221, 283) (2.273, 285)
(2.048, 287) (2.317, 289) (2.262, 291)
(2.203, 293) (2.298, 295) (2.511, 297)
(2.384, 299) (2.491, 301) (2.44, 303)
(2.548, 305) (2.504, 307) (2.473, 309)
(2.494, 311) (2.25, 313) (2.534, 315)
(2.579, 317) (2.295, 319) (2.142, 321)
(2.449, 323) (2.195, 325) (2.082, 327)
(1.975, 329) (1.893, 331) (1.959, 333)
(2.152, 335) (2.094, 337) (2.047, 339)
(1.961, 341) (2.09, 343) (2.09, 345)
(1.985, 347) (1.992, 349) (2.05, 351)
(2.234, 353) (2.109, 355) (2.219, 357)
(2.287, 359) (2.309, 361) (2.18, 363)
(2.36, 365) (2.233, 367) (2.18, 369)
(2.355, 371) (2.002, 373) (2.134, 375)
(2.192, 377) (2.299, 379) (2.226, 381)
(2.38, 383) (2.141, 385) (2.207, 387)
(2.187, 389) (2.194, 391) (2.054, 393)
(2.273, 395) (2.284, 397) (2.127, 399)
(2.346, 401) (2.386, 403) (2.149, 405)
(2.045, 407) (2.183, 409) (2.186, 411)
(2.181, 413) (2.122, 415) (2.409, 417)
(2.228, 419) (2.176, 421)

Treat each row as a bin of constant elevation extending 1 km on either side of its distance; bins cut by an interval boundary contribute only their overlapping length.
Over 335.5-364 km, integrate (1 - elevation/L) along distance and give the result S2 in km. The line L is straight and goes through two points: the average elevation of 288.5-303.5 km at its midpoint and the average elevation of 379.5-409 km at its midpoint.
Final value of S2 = 2.0 km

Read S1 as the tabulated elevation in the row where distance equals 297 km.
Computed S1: 2.511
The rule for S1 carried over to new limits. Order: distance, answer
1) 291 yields 2.262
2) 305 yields 2.548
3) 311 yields 2.494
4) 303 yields 2.44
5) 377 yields 2.192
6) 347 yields 1.985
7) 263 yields 2.197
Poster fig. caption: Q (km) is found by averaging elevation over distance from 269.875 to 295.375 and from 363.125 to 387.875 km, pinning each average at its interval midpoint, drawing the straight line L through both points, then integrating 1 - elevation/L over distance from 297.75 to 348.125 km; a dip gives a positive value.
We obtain -0.6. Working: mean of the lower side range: 2.21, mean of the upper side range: 2.22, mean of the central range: 2.24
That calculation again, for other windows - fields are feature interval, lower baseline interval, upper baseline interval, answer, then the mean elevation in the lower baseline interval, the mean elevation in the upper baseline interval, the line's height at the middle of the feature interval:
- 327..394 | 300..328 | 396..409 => 4.5 km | 2.39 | 2.22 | 2.3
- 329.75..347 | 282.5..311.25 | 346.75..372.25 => 1.7 km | 2.36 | 2.2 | 2.25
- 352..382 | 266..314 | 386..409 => 0.1 km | 2.3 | 2.2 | 2.23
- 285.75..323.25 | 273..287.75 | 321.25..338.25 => -4.2 km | 2.18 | 2.1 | 2.14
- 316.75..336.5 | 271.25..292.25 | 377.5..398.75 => 0.5 km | 2.2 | 2.22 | 2.21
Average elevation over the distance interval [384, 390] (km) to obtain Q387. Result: 2.18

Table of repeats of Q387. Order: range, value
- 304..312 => 2.5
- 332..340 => 2.06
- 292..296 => 2.25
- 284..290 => 2.21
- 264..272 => 2.18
